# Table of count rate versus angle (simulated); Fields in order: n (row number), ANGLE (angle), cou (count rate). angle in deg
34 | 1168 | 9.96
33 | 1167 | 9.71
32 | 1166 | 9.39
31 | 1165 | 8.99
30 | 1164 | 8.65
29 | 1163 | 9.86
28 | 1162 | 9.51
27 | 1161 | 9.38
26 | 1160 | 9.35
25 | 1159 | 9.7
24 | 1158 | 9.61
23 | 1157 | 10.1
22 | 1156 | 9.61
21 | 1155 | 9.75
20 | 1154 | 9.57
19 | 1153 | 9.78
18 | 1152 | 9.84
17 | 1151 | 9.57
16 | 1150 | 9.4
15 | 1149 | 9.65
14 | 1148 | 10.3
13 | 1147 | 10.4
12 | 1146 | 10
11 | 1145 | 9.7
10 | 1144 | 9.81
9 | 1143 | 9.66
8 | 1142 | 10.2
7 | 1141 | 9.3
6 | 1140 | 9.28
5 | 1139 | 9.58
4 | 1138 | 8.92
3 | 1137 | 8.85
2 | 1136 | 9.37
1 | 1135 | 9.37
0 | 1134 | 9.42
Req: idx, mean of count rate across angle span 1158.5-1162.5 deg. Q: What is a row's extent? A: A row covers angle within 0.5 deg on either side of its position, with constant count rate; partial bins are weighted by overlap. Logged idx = 9.48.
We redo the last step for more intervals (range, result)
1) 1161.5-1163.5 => 9.68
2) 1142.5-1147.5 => 9.91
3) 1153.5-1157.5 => 9.76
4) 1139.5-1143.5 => 9.61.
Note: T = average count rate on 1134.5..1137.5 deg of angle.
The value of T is 9.2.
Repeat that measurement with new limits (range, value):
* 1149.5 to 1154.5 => 9.63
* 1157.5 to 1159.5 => 9.65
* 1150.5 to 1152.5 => 9.71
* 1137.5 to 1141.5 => 9.27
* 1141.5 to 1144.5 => 9.89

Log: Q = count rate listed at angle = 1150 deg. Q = 9.4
